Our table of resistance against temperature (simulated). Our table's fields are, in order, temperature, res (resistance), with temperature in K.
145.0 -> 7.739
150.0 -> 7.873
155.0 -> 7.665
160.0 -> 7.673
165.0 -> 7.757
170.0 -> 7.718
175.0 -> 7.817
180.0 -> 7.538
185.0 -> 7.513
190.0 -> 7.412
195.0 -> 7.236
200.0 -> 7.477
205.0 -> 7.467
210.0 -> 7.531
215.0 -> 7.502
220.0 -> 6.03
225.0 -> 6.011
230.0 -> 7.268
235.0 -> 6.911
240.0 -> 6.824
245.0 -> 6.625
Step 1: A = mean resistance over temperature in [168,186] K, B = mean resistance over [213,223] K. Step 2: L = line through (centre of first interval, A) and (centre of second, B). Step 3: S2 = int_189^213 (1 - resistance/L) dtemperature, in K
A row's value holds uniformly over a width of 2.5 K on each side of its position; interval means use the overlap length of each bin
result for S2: -1.15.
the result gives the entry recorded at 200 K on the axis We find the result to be 7.477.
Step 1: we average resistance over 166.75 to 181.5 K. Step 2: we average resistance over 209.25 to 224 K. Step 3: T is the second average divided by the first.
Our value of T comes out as 0.89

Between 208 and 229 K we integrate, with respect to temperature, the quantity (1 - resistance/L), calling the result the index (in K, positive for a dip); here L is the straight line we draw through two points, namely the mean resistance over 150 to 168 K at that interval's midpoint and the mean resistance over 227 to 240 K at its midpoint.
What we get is 1.06 K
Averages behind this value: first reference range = 7.72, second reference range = 7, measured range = 6.79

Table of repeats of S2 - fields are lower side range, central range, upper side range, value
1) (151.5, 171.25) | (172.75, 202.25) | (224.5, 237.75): -0.4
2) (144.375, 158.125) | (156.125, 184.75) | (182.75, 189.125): -0.3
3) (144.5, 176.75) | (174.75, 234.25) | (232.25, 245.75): 0.2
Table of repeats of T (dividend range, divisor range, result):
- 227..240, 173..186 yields 0.92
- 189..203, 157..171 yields 0.96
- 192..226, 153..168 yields 0.92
